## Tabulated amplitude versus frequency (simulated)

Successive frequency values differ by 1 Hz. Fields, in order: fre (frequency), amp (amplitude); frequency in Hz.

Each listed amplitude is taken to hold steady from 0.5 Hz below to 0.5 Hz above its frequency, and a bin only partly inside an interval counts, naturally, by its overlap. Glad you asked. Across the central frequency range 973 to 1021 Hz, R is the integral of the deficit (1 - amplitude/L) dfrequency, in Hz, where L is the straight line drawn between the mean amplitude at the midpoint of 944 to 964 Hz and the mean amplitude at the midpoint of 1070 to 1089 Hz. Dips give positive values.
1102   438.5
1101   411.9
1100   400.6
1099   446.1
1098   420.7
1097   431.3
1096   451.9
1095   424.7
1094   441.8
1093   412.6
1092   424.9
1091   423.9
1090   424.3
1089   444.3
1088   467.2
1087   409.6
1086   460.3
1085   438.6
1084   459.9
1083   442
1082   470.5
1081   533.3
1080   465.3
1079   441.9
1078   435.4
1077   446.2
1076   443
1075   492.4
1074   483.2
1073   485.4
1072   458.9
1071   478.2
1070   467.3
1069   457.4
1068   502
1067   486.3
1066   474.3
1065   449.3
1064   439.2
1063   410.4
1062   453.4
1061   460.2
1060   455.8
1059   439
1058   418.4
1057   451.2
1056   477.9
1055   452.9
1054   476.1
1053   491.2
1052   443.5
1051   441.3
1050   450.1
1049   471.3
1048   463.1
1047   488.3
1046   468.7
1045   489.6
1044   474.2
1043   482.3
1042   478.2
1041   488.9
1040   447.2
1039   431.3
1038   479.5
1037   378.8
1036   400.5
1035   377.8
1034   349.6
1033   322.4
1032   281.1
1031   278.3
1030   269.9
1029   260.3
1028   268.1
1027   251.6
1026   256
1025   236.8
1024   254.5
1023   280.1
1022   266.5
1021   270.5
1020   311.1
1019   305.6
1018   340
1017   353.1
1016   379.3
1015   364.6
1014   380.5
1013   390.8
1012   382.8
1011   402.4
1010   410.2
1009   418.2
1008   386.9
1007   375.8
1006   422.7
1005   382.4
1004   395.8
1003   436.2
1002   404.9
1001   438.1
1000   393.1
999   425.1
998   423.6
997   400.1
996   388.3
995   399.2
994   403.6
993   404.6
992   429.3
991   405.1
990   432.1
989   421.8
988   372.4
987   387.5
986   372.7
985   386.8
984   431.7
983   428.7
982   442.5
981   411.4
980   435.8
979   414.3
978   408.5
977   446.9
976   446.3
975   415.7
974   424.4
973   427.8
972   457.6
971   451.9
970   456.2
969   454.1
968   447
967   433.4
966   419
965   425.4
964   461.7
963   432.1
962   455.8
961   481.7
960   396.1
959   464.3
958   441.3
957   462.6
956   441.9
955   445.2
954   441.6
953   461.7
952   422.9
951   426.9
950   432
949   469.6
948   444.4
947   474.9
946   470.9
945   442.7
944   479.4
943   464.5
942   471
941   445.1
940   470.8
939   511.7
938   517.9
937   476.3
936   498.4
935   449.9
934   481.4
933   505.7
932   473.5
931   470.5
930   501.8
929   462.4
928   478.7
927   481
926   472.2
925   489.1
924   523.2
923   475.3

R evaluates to 5.7 Hz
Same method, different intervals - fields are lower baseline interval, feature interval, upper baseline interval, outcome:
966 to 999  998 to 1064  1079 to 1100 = 5.9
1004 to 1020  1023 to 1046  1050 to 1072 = 3.0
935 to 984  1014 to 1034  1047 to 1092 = 7.0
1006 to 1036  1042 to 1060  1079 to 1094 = -3.8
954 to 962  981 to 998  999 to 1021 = 0.0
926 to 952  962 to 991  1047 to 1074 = 2.6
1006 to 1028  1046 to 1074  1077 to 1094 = -3.9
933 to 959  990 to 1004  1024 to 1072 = 0.9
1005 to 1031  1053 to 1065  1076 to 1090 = -1.3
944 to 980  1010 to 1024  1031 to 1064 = 3.2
